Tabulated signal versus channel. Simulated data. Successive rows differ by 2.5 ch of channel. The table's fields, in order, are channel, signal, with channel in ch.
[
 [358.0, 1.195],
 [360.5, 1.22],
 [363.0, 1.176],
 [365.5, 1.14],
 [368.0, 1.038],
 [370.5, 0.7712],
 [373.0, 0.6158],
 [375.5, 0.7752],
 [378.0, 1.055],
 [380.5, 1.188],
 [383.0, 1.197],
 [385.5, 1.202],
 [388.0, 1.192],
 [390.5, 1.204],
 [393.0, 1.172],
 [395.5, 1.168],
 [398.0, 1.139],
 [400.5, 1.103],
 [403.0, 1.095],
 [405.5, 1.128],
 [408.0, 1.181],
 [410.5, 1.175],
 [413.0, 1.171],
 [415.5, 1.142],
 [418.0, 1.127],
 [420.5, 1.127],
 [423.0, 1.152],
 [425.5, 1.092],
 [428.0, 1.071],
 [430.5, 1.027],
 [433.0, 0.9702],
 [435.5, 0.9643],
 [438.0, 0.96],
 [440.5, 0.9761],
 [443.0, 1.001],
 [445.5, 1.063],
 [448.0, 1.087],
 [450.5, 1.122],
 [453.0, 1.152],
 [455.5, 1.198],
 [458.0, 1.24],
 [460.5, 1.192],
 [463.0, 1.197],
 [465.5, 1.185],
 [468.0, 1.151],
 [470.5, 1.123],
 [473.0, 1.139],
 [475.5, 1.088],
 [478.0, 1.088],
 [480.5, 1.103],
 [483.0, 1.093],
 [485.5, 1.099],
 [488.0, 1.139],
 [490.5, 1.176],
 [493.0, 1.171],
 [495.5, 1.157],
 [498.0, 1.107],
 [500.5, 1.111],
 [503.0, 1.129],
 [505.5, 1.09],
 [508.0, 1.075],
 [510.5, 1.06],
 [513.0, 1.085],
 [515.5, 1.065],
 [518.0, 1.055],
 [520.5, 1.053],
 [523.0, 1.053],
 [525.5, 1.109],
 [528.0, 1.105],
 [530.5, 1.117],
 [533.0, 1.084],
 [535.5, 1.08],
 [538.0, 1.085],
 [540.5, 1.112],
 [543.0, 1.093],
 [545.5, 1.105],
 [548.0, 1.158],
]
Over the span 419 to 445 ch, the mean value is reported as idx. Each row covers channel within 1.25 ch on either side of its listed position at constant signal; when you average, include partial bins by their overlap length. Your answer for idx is 1.04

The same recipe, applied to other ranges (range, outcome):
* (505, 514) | 1.08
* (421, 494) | 1.1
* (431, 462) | 1.08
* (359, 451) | 1.08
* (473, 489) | 1.1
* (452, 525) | 1.12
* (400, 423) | 1.14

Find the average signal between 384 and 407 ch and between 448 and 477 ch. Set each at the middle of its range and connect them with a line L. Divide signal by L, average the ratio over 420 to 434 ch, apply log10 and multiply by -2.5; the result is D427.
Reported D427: 0.08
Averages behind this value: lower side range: 1.16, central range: 1.07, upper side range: 1.16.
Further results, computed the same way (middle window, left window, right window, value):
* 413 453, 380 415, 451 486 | 0.09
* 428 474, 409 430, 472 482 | 0.02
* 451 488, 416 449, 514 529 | -0.09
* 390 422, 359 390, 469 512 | -0.08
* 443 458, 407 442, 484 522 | -0.04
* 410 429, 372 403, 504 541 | -0.04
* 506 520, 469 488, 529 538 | 0.03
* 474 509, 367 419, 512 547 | -0.03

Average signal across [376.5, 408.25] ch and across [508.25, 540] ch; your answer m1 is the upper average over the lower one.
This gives 0.94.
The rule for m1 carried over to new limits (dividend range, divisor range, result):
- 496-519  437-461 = 0.99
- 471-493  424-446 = 1.10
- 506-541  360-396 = 1.01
